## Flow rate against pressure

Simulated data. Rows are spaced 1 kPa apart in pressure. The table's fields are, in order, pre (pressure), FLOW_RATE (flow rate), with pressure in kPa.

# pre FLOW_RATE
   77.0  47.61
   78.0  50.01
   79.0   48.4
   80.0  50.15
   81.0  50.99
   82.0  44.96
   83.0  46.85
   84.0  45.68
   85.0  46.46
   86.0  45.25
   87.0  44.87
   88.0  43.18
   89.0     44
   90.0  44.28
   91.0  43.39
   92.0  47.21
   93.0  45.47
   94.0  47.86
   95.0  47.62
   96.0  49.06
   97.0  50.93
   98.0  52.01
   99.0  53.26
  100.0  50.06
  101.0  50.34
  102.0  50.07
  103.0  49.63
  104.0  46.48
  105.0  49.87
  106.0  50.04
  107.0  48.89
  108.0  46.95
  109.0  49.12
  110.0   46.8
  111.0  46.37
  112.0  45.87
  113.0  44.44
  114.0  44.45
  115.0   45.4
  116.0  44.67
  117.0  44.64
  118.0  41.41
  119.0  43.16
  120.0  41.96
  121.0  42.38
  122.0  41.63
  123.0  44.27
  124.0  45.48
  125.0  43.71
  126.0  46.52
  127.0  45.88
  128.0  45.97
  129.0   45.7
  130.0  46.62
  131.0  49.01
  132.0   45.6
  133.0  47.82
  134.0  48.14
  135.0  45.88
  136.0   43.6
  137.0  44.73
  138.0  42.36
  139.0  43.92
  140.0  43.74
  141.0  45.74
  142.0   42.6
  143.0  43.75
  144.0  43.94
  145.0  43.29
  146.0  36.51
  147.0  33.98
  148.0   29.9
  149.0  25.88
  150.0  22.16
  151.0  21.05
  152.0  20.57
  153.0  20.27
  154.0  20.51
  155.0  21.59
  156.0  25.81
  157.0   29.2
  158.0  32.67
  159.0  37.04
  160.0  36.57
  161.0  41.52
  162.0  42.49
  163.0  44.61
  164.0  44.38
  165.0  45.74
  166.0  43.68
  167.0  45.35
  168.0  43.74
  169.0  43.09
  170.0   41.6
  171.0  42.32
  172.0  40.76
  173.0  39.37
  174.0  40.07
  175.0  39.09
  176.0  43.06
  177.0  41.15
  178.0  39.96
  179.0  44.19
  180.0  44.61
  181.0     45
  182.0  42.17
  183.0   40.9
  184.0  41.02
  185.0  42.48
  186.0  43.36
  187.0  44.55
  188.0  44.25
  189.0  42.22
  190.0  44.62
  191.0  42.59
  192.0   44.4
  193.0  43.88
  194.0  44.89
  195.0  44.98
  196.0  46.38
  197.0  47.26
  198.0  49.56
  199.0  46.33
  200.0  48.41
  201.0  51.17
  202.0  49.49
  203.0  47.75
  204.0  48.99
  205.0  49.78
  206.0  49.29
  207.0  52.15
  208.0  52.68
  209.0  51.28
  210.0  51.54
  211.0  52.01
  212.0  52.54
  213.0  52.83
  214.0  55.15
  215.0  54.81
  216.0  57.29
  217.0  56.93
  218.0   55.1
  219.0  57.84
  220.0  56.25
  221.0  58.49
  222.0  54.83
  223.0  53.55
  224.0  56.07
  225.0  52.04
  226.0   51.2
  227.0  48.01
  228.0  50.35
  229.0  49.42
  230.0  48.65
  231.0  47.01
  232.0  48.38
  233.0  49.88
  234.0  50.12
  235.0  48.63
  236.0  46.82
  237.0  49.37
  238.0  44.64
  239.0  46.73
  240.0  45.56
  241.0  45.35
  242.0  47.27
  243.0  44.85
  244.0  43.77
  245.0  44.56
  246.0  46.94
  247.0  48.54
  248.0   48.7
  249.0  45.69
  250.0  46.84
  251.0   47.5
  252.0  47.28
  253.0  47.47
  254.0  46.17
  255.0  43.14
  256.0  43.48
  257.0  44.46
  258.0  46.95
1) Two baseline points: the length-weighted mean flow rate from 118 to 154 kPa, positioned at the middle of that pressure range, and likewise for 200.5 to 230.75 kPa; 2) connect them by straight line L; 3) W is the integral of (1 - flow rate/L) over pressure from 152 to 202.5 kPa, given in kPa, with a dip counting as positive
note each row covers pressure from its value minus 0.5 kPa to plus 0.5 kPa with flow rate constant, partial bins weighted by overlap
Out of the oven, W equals 6.2 kPa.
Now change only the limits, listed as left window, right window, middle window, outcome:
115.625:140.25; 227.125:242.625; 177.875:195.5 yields 1.16 kPa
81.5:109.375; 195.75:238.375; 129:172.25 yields 9.40 kPa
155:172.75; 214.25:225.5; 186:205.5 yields 0.98 kPa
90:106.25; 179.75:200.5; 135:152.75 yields 3.71 kPa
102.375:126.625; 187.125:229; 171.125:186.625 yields 2.24 kPa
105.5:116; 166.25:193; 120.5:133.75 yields 0.07 kPa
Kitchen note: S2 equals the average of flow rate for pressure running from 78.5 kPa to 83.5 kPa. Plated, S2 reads 48.3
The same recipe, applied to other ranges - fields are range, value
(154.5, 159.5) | 29.3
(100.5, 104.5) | 49.1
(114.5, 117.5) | 44.9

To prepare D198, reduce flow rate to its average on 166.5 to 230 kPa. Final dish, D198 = 47.7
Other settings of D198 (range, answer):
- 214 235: 52.8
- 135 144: 43.9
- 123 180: 39.6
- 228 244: 47.5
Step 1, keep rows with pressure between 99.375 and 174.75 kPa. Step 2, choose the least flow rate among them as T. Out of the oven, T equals 20.27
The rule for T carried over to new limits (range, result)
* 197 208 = 46.33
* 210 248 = 43.77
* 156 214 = 25.81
